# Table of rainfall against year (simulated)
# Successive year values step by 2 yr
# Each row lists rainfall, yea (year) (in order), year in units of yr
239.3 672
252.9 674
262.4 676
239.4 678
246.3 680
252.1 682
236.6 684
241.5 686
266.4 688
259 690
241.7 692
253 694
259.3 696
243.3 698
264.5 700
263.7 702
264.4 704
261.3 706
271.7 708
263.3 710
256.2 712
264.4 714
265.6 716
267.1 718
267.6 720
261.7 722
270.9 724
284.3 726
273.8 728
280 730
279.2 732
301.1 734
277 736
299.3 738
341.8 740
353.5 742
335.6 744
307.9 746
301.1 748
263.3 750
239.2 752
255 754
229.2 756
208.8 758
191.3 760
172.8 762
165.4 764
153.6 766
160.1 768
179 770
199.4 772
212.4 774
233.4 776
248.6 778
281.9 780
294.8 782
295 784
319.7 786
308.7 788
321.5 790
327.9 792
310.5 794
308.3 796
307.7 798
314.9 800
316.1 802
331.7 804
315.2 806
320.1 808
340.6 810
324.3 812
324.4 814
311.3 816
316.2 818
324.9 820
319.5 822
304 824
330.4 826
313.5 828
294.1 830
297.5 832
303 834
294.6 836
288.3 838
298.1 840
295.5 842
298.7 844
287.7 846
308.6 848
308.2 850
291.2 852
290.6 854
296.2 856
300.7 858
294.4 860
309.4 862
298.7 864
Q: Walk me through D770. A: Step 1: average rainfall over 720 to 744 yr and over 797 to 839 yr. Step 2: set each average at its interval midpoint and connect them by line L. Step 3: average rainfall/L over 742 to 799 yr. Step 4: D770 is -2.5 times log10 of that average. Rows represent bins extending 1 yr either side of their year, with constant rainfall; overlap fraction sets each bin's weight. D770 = 0.18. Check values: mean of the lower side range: 294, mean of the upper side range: 314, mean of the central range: 256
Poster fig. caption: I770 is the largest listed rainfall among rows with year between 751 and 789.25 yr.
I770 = 319.7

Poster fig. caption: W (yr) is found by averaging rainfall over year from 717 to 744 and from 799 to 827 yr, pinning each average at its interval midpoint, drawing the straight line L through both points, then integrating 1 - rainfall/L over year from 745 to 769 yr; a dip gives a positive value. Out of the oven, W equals 6.3 yr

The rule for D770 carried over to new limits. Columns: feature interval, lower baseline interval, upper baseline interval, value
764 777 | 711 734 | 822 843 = 0.45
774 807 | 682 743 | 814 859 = -0.03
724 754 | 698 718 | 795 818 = -0.05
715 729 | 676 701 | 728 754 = 0.04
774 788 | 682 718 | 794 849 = 0.06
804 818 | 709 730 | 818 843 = -0.08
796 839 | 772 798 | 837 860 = -0.08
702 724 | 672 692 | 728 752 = 0.05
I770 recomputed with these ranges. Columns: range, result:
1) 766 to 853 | 340.6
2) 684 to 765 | 353.5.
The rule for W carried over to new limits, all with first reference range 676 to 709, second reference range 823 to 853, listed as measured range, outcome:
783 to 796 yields -1.3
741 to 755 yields -1.1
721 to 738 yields -0.9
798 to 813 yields -1.6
